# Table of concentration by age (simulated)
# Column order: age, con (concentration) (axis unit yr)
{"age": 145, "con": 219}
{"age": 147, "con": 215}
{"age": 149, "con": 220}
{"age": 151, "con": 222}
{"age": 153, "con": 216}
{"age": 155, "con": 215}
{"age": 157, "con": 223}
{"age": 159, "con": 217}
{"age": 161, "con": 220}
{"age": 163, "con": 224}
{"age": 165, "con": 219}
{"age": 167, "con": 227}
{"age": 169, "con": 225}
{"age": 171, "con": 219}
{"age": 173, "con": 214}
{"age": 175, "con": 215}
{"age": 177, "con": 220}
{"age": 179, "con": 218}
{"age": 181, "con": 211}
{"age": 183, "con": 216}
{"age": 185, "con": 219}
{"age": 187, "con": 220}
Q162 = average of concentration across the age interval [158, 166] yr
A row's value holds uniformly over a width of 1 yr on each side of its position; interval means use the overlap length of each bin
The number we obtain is 220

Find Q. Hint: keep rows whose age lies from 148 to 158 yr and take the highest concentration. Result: 223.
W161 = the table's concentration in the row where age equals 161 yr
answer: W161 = 220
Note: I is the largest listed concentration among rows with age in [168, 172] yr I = 225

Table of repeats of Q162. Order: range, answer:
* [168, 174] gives 219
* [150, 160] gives 219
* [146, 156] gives 218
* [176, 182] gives 216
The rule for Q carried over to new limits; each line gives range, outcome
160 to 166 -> 224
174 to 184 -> 220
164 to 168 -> 227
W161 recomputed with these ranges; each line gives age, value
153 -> 216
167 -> 227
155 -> 215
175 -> 215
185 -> 219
